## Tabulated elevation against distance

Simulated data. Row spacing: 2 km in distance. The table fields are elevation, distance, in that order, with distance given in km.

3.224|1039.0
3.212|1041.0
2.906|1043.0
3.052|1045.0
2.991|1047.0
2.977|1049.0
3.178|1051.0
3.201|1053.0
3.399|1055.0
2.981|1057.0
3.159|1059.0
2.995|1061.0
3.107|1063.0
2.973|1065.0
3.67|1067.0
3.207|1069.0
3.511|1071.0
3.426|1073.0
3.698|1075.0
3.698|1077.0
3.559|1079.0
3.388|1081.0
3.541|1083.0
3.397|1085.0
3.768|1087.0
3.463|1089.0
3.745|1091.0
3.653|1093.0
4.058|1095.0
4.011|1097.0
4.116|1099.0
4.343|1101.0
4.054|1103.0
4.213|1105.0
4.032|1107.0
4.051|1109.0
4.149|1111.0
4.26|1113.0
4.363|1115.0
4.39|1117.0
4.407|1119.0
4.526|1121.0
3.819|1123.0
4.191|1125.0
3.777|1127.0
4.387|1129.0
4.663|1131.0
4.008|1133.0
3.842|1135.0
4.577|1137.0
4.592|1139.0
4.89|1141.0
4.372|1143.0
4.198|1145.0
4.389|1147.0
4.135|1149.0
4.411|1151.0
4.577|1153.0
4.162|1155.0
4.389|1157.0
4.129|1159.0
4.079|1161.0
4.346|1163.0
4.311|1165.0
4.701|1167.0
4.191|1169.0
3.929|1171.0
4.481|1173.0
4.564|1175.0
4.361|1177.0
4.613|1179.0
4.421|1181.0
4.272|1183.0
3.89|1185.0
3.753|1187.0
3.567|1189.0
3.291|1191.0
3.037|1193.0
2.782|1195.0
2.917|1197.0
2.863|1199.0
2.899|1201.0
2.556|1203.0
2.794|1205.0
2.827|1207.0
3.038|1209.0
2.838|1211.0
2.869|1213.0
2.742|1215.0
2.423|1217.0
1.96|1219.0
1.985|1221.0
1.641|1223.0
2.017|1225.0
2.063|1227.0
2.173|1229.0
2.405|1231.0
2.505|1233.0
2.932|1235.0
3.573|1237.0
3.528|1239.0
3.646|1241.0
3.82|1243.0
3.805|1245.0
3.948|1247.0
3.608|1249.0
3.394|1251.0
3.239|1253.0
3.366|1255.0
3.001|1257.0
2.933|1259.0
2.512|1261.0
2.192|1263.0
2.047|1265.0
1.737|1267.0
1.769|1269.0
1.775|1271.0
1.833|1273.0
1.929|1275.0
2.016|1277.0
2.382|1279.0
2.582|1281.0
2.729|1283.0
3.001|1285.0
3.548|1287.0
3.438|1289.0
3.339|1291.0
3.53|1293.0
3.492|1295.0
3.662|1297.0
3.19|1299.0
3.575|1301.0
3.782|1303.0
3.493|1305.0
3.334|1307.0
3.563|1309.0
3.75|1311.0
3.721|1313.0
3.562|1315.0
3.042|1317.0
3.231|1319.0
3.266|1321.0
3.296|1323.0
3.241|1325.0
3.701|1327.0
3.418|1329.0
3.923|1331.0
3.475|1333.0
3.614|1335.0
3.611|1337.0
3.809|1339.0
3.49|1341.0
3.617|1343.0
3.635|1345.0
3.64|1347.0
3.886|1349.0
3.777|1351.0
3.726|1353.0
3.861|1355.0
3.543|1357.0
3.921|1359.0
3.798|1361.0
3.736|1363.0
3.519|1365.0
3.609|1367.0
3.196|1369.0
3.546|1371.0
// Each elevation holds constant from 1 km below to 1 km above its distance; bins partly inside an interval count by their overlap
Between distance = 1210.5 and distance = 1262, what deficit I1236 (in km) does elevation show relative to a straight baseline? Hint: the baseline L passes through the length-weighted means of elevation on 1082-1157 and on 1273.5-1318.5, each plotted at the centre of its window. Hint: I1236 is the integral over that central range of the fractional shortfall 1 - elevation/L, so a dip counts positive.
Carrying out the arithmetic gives 9.2 km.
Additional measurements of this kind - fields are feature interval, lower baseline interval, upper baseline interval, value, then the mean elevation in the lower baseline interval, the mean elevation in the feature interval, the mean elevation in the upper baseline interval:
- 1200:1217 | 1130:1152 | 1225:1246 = 3.0 km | 4.37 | 2.8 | 3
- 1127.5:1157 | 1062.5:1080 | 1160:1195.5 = -4.0 km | 3.44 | 4.36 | 4.05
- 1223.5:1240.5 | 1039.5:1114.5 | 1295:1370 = 4.4 km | 3.55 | 2.65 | 3.57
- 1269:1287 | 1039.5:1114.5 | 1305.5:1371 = 6.3 km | 3.55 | 2.32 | 3.58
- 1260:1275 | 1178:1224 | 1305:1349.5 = 6.0 km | 3.04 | 1.98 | 3.53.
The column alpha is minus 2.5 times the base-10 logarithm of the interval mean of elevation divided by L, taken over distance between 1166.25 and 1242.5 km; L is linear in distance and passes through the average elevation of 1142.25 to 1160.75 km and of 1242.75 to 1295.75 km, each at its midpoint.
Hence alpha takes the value 0.15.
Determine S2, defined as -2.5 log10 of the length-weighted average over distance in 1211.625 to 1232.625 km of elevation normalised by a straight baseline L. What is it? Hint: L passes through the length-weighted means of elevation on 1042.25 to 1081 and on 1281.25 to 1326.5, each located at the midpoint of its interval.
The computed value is 0.431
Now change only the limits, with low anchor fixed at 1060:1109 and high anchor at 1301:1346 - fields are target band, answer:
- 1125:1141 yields -0.18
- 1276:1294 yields 0.20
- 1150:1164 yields -0.19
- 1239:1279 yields 0.27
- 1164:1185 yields -0.21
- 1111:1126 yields -0.17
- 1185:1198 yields 0.10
